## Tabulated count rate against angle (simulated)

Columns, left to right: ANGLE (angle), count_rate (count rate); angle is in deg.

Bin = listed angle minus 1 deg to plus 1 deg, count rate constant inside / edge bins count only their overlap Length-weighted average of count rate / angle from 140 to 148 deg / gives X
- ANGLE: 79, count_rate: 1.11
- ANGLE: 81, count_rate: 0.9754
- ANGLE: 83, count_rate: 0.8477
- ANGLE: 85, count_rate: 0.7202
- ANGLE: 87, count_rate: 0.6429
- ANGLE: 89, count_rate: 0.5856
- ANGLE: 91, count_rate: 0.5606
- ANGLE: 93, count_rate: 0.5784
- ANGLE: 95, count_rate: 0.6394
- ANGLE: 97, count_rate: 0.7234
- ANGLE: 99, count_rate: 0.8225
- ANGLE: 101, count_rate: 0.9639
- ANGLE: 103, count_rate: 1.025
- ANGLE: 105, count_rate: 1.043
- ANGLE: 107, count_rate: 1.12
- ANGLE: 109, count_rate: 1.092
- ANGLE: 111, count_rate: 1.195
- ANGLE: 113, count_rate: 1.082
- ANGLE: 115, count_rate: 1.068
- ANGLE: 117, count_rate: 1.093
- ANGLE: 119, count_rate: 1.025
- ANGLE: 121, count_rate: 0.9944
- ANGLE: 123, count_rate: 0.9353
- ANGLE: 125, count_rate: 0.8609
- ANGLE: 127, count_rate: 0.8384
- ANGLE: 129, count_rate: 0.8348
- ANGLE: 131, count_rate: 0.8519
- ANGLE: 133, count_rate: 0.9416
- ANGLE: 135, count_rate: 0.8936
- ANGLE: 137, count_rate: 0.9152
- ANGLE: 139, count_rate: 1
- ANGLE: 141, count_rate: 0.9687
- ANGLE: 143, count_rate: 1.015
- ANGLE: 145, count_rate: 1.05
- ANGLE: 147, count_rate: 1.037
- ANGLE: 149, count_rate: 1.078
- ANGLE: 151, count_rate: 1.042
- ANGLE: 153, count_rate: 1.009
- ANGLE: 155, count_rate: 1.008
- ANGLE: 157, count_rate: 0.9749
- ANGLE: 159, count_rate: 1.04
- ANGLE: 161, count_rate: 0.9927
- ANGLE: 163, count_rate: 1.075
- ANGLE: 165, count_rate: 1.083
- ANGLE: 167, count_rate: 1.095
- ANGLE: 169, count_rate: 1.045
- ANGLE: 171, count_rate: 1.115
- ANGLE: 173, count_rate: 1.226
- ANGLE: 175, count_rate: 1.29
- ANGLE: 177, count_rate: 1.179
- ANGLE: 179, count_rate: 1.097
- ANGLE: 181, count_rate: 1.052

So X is 1.02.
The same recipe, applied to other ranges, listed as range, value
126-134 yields 0.867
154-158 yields 0.991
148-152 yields 1.06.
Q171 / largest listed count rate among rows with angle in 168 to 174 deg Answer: 1.226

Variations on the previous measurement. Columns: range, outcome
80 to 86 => 0.9754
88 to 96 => 0.6394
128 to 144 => 1.015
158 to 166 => 1.083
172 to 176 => 1.29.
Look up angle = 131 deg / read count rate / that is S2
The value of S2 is 0.8519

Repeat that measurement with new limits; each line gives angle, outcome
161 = 0.9927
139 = 1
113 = 1.082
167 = 1.095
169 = 1.045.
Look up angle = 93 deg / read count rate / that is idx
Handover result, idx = 0.5784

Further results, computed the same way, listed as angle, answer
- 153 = 1.009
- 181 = 1.052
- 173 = 1.226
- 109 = 1.092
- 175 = 1.29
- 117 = 1.093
